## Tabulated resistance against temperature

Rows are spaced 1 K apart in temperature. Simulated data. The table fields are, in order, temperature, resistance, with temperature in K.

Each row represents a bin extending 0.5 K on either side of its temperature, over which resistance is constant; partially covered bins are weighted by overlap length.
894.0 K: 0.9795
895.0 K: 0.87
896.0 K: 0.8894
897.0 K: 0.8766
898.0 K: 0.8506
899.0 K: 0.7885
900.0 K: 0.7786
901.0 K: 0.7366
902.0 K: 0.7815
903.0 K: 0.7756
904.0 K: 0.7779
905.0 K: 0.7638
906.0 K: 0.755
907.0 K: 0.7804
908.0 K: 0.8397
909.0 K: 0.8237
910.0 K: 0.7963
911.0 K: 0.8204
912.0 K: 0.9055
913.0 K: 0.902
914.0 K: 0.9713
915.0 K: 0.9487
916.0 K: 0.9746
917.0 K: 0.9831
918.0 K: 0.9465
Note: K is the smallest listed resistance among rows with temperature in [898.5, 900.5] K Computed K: 0.7786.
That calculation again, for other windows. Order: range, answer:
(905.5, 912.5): 0.755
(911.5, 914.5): 0.902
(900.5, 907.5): 0.7366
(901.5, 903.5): 0.7756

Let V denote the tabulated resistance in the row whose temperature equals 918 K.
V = 0.9465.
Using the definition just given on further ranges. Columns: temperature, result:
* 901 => 0.7366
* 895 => 0.87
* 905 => 0.7638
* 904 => 0.7779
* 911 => 0.8204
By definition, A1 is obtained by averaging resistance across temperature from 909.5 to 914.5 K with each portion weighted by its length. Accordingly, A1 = 0.879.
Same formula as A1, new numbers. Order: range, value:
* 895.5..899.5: 0.851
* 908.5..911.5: 0.813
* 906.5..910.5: 0.81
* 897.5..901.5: 0.789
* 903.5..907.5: 0.769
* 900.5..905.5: 0.767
